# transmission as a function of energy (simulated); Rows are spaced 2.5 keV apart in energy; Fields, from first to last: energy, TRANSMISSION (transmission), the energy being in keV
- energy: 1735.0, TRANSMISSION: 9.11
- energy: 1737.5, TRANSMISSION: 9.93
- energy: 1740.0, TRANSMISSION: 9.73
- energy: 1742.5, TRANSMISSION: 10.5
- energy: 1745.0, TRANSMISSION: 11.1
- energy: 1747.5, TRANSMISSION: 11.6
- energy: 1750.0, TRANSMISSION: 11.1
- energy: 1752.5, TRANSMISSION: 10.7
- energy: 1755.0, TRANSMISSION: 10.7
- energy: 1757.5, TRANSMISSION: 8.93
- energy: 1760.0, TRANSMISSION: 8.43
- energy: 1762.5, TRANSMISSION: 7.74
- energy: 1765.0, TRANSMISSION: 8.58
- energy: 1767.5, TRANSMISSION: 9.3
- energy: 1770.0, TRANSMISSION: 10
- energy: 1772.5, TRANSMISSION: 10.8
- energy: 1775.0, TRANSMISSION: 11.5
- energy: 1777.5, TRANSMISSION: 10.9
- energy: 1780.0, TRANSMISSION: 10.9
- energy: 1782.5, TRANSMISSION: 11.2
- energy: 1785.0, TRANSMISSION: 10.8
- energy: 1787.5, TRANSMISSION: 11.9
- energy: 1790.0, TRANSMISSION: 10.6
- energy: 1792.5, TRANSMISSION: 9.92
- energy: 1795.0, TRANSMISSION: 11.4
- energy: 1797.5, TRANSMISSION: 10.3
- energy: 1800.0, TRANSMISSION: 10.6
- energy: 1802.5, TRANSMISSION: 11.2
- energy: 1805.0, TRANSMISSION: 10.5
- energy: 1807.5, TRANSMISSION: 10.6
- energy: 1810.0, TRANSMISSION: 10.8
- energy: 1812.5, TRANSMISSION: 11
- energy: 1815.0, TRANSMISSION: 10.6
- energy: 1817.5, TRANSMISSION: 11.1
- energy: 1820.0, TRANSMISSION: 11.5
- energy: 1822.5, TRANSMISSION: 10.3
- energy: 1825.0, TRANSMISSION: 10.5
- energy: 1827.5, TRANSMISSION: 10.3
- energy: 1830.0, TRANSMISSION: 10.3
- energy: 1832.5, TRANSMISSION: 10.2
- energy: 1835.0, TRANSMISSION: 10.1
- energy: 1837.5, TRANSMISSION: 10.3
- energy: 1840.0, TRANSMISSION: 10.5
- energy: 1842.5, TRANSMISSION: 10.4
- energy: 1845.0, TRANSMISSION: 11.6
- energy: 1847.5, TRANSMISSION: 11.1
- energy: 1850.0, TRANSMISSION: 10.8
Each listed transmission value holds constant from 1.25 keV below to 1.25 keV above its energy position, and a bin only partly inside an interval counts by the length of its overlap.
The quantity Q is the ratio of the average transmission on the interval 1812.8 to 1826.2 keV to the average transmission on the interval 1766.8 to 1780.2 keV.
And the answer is 1.02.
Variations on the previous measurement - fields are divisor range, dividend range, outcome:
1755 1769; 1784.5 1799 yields 1.23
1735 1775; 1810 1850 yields 1.07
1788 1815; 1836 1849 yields 1.00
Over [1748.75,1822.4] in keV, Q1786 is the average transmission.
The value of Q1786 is 10.5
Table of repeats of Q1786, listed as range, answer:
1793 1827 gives 10.8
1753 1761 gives 9.51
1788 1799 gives 10.6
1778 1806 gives 10.9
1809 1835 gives 10.6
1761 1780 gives 9.88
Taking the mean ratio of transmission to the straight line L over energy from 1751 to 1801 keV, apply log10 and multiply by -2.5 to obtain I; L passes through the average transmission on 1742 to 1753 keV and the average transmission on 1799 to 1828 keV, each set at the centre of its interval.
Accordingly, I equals 0.07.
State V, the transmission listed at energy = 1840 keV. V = 10.5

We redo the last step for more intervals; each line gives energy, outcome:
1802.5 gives 11.2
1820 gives 11.5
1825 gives 10.5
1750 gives 11.1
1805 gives 10.5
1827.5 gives 10.3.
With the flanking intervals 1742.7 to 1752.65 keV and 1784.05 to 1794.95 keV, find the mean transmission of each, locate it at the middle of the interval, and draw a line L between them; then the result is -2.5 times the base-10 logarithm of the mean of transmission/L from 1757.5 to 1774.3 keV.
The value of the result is 0.19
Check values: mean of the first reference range 11.1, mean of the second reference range 10.9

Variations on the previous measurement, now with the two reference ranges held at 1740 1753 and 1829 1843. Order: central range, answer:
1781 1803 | -0.03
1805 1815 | -0.03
